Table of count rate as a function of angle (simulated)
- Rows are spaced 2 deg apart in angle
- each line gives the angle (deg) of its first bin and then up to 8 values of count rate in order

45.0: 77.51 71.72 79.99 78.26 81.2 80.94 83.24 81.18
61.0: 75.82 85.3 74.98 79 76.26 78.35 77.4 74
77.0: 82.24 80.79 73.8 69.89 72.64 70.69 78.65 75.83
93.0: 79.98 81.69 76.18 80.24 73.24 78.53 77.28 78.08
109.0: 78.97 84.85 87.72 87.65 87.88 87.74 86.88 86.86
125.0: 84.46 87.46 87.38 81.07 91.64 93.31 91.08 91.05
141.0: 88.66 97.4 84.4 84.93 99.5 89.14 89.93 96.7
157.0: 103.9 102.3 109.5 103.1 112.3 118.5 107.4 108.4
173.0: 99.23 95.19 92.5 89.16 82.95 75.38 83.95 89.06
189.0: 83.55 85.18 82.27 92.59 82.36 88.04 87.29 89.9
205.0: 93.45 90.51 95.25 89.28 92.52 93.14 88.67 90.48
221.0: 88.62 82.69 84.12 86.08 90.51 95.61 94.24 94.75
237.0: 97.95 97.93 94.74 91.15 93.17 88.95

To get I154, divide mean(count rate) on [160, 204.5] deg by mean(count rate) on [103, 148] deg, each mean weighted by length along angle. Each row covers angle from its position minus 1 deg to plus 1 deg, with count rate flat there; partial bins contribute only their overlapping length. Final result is 1.1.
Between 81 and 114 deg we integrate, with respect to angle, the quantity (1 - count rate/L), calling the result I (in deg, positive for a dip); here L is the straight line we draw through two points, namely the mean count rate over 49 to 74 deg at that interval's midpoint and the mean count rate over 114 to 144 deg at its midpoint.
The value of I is 2.63 deg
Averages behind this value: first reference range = 79.4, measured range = 77.7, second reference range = 88.7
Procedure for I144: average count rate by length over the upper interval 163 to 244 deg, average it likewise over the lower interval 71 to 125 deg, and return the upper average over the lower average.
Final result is 1.16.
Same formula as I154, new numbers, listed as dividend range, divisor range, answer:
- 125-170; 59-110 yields 1.24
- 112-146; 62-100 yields 1.14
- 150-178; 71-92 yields 1.35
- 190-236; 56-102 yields 1.16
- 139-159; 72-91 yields 1.23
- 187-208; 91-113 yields 1.11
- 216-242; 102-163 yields 1.02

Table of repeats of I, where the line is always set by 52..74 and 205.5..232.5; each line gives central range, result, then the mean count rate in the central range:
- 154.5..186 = -4.4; 98.8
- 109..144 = -1.8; 88.1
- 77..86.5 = 0.7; 74.9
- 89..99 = 0.4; 78.6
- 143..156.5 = -1.0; 91.7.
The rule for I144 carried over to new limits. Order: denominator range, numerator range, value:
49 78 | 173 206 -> 1.10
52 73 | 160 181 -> 1.29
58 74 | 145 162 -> 1.23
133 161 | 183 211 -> 0.93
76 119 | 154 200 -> 1.20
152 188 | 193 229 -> 0.91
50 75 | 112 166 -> 1.17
